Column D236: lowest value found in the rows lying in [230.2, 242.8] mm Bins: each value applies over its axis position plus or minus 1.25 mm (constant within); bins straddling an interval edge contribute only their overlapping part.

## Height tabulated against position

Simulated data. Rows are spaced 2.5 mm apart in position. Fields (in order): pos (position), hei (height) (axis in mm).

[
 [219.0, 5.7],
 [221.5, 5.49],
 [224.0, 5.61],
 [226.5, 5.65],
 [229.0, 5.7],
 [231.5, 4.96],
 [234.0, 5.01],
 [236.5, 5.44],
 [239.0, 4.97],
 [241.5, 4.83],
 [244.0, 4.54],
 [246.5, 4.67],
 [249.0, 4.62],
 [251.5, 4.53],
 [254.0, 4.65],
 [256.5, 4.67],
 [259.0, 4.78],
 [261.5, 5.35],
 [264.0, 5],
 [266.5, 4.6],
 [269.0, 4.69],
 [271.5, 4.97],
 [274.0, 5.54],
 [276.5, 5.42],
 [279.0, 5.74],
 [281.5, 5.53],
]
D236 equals 4.83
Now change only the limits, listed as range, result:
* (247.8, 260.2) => 4.53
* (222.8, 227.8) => 5.61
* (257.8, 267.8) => 4.6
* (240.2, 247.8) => 4.54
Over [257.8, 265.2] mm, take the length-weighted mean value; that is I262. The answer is 5.05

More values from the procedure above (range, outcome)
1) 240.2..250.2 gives 4.67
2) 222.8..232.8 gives 5.48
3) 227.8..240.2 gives 5.22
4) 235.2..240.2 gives 5.21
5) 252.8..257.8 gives 4.66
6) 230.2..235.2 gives 4.99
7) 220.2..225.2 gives 5.55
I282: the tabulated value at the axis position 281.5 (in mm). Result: 5.53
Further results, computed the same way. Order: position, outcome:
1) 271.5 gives 4.97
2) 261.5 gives 5.35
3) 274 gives 5.54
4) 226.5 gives 5.65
